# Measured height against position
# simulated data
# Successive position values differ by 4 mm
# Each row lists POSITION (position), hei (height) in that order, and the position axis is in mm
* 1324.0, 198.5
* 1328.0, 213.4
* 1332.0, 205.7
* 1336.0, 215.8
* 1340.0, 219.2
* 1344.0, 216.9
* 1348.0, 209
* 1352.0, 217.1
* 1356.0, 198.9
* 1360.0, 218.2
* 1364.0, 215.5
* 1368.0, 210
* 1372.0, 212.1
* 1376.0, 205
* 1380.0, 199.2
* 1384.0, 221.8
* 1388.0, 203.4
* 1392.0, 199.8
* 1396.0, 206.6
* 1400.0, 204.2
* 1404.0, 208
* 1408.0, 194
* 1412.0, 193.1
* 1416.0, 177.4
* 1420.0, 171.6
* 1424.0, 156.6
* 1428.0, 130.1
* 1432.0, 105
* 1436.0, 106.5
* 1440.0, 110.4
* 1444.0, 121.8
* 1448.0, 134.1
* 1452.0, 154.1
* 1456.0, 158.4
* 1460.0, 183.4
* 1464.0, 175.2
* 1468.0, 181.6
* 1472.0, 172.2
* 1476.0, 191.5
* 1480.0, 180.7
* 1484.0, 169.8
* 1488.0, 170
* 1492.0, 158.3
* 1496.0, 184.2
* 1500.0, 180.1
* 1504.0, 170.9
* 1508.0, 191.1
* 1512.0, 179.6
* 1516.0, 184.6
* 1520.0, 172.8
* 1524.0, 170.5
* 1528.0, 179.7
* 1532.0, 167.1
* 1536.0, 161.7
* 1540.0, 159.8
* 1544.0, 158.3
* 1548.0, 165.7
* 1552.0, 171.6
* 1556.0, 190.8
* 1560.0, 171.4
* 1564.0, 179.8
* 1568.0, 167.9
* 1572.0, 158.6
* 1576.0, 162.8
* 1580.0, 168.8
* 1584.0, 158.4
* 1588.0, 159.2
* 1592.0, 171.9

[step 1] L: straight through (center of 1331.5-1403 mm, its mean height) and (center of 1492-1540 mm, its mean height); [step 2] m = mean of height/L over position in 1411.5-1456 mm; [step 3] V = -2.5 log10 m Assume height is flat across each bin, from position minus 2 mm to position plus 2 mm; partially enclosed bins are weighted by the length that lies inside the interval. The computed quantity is 0.351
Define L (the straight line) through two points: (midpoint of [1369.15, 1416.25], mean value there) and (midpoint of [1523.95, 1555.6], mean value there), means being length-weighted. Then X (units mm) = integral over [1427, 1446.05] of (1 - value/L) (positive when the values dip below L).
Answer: 7.8 mm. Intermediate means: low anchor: 203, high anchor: 168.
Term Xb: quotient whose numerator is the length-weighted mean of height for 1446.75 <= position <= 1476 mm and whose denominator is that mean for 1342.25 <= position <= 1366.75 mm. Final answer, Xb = 0.79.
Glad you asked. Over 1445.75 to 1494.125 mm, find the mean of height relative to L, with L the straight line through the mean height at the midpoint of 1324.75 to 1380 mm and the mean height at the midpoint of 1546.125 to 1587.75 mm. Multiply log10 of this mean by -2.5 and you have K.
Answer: 0.12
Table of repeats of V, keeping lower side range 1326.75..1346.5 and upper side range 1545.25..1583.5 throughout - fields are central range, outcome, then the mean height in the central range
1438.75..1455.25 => 0.40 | 133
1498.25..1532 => 0.01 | 178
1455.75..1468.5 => 0.08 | 176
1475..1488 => 0.05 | 178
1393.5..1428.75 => 0.09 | 185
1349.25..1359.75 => 0.00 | 210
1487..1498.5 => 0.08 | 171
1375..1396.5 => -0.01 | 206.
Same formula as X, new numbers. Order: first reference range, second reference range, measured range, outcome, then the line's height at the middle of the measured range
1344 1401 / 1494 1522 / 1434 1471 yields 8.4 mm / 192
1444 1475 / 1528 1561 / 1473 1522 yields -3.5 mm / 166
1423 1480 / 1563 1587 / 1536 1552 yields -0.1 mm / 161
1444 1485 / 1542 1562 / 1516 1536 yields -0.3 mm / 170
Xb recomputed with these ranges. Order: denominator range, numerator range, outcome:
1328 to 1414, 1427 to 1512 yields 0.76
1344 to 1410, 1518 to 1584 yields 0.81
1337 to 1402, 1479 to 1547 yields 0.82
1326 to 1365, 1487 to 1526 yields 0.83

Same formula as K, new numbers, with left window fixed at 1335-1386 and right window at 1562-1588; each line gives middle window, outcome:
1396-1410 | 0.001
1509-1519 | -0.020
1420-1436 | 0.433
